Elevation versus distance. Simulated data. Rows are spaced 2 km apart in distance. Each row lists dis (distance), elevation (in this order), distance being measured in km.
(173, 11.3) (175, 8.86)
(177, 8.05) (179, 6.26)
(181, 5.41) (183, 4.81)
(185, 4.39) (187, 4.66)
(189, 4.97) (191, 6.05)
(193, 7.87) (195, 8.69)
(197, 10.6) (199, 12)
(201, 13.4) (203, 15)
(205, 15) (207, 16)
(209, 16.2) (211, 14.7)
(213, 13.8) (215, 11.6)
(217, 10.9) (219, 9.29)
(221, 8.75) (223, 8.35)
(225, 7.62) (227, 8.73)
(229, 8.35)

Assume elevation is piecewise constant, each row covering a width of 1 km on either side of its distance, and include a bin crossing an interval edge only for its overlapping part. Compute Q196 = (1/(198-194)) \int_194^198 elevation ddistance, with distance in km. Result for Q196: 9.64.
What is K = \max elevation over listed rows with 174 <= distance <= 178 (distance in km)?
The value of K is 8.86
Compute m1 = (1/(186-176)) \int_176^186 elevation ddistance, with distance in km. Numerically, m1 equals 5.78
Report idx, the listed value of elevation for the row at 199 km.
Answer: 12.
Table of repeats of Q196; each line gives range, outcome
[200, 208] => 14.8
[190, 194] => 6.96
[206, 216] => 14.5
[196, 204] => 12.8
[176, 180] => 7.16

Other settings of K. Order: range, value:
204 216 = 16.2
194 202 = 13.4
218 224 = 9.29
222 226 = 8.35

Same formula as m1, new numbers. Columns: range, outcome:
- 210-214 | 14.2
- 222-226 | 7.98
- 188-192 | 5.51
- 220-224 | 8.55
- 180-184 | 5.11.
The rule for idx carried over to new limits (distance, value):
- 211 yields 14.7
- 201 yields 13.4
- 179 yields 6.26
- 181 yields 5.41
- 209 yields 16.2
